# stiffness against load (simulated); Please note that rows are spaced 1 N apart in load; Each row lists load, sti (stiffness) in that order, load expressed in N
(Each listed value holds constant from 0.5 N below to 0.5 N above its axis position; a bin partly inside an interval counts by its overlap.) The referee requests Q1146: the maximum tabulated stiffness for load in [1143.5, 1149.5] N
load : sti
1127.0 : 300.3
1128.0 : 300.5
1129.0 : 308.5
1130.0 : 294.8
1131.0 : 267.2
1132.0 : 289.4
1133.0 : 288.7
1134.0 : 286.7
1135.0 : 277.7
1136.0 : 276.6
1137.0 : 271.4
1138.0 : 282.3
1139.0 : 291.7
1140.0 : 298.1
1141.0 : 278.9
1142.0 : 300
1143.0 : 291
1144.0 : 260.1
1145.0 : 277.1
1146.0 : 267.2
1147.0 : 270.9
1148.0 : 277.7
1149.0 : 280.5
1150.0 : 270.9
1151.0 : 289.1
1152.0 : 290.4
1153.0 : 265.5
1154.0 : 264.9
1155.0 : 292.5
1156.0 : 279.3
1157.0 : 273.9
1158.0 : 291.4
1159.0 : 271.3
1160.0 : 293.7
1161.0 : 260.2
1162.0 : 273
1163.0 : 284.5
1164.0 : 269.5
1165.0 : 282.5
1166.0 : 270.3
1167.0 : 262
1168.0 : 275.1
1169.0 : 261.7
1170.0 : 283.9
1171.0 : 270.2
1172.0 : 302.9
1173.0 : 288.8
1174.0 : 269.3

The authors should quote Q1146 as 280.5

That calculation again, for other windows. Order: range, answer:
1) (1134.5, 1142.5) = 300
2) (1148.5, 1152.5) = 290.4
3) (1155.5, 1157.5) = 279.3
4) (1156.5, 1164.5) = 293.7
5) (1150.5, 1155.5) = 292.5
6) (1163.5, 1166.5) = 282.5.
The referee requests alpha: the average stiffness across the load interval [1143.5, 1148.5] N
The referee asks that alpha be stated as 271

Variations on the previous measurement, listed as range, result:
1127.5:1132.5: 292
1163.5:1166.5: 274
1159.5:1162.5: 276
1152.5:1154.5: 265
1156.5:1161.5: 278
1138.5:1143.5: 292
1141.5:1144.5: 284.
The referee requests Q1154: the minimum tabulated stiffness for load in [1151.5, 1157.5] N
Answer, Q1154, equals 264.9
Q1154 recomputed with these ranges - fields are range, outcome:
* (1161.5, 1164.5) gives 269.5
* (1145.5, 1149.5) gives 267.2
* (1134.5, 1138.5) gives 271.4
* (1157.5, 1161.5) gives 260.2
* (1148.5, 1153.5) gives 265.5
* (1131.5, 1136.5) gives 276.6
